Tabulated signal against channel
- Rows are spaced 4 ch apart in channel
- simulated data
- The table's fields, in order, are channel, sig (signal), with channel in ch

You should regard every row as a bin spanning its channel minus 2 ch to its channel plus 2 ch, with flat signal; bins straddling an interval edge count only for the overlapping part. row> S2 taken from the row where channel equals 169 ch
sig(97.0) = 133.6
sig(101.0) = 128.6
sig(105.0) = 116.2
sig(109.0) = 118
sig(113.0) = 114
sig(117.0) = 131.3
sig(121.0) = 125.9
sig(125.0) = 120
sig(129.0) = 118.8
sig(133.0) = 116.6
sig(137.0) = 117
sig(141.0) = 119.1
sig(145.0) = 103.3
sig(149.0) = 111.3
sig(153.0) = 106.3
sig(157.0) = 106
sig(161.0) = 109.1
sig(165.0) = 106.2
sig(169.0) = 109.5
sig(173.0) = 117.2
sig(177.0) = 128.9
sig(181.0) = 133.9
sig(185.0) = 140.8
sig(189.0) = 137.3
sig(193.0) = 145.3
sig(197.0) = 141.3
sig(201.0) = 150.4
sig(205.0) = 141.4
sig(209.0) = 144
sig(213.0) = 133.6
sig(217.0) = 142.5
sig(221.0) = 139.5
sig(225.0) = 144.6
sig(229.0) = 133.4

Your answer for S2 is 109.5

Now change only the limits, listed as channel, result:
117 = 131.3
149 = 111.3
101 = 128.6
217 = 142.5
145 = 103.3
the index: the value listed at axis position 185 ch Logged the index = 140.8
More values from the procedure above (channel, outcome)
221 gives 139.5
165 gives 106.2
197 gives 141.3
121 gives 125.9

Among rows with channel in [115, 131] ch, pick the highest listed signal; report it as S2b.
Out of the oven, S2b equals 131.3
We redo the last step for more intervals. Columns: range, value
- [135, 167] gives 119.1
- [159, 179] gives 128.9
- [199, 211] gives 150.4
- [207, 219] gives 144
